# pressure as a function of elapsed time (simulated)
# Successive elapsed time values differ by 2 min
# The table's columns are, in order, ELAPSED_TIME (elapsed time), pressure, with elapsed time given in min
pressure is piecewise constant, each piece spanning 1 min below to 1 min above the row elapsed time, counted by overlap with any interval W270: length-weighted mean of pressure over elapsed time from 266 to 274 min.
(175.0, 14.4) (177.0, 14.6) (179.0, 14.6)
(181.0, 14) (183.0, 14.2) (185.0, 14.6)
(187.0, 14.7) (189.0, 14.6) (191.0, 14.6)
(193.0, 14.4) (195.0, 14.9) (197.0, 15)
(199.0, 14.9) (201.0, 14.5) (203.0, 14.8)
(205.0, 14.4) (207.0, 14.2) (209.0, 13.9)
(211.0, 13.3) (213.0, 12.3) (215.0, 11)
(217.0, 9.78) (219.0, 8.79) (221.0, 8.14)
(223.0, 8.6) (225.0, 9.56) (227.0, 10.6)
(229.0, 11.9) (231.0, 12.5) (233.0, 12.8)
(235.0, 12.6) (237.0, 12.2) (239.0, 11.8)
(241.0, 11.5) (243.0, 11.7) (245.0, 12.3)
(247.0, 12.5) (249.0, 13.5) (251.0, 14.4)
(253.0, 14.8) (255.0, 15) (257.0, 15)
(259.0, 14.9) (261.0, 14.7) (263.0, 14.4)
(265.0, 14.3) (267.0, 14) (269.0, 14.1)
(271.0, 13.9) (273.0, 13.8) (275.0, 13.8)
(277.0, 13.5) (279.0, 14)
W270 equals 13.9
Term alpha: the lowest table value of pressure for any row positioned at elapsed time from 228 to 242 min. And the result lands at 11.5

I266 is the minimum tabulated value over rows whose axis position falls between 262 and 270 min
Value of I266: 14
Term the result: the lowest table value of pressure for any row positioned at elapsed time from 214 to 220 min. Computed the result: 8.79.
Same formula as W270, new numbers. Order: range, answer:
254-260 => 15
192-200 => 14.8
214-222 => 9.43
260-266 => 14.5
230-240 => 12.4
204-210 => 14.2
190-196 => 14.6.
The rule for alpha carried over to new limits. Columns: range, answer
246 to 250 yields 12.5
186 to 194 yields 14.4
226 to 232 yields 10.6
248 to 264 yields 13.5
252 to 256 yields 14.8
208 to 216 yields 11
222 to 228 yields 8.6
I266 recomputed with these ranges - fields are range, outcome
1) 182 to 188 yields 14.2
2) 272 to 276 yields 13.8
